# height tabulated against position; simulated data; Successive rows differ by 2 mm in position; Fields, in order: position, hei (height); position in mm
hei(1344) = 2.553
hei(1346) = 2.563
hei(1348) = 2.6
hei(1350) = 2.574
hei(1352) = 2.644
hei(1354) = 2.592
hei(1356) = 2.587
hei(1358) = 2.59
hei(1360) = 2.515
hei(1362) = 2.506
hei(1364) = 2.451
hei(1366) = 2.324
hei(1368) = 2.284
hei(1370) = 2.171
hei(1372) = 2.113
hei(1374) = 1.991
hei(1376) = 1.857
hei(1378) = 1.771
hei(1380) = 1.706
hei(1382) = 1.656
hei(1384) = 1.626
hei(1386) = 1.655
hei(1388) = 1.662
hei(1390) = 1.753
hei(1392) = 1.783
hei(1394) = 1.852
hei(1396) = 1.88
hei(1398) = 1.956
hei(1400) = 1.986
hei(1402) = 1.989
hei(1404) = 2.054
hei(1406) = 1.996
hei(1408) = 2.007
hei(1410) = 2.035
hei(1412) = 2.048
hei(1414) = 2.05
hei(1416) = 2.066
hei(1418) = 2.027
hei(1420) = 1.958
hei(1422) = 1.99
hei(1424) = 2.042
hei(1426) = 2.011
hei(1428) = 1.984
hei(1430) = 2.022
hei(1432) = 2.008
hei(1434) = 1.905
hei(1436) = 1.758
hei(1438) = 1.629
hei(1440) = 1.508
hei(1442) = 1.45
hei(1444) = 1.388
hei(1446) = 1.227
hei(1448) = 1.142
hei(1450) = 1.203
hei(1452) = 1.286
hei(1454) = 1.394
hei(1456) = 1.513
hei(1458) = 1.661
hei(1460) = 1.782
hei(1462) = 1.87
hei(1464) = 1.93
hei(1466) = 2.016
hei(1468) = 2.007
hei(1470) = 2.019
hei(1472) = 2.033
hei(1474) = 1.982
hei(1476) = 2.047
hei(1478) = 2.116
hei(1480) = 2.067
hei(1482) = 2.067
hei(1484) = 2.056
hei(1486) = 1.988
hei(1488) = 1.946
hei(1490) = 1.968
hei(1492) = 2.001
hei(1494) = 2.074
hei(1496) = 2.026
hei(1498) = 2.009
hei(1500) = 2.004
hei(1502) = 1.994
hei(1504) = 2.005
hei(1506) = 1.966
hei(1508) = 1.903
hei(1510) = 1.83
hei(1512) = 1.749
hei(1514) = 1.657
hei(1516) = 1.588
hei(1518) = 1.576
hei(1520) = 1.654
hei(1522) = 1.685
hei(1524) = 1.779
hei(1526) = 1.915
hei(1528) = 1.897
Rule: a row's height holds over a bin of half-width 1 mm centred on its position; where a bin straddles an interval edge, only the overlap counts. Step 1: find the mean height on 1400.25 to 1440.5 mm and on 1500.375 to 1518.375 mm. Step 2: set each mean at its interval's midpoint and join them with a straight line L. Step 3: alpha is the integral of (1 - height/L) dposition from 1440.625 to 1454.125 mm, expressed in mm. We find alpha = 4.4 mm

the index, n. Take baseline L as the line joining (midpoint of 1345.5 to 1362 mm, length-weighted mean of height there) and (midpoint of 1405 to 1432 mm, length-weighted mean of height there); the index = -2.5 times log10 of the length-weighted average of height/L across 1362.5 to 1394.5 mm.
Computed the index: 0.23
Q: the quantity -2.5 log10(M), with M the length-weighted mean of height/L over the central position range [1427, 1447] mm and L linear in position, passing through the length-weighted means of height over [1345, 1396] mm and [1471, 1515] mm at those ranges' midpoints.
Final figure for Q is 0.21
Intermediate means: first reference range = 2.15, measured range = 1.69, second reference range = 1.98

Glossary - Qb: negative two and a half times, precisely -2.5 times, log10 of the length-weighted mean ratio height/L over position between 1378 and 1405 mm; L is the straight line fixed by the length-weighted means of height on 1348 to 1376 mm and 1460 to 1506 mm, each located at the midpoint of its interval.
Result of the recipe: 0.26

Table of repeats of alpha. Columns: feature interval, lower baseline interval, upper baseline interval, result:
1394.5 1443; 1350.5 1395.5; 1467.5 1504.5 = 3.2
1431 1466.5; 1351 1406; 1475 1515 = 7.5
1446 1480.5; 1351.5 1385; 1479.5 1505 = 5.1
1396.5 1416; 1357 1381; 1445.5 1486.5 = 0.2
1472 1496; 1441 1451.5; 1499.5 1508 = -4.0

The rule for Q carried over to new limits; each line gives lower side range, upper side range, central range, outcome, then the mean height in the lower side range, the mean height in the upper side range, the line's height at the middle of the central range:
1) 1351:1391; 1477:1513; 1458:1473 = 0.05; 2.12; 1.99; 2.02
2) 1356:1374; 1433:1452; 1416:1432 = -0.20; 2.36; 1.46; 1.67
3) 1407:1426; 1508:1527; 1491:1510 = -0.12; 2.02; 1.72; 1.78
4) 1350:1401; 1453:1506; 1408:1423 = 0.00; 2.09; 1.95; 2.03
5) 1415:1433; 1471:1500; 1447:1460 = 0.40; 2.01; 2.03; 2.02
